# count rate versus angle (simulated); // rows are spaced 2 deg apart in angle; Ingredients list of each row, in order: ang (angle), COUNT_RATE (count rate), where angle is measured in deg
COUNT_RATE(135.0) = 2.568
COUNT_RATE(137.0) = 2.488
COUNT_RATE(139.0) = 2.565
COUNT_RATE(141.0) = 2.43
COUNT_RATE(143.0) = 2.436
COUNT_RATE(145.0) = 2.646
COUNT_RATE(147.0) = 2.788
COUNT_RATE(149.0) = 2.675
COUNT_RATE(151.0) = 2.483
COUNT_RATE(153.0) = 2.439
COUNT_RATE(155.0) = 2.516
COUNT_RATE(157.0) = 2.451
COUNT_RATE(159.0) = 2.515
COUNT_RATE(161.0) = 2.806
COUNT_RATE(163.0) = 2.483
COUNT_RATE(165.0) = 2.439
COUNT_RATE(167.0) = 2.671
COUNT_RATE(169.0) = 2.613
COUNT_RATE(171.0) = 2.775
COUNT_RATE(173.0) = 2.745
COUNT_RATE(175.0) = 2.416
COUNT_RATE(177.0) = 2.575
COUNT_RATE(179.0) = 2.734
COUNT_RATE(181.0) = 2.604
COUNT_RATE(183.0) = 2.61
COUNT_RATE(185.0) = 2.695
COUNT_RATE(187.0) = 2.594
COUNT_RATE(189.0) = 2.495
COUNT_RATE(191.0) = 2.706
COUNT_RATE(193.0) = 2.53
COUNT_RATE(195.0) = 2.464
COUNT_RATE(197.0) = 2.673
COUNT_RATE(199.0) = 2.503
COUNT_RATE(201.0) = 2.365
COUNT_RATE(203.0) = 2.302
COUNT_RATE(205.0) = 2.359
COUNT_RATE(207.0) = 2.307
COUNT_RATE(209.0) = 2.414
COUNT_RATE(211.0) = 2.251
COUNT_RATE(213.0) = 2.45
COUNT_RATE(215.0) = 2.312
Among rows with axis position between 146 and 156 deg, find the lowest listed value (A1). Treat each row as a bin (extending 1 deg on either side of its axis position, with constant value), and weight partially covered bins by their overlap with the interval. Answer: 2.439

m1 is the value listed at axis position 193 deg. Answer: 2.53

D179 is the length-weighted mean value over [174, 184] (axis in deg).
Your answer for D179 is 2.59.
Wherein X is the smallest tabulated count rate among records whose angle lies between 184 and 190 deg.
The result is 2.495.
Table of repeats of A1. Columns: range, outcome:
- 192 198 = 2.464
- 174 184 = 2.416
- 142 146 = 2.436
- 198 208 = 2.302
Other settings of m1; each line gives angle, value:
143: 2.436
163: 2.483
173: 2.745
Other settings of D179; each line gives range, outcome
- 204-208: 2.33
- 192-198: 2.56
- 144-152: 2.65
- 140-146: 2.5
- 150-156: 2.48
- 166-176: 2.64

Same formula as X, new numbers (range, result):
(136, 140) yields 2.488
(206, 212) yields 2.251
